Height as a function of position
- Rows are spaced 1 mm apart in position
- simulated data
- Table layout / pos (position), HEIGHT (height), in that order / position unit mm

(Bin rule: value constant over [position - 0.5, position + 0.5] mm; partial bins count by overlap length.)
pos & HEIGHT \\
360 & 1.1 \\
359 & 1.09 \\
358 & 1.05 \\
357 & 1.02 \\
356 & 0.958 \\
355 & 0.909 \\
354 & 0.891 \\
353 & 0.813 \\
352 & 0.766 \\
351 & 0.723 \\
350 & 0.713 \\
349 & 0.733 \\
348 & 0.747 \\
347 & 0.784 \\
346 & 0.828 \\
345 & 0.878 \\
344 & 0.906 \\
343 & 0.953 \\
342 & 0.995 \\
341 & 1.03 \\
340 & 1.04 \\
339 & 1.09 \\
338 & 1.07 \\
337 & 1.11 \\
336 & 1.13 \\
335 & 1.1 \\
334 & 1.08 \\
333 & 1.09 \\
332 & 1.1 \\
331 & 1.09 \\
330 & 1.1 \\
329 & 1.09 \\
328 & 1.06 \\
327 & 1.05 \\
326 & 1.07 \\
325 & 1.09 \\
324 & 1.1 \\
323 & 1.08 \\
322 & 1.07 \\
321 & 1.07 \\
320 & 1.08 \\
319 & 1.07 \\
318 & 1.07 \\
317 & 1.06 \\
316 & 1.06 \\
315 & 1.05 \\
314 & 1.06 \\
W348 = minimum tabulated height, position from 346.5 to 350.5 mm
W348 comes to 0.713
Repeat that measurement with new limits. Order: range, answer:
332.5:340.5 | 1.04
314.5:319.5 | 1.05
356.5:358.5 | 1.02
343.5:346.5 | 0.828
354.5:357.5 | 0.909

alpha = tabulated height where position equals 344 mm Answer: 0.906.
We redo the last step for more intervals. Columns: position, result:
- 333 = 1.09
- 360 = 1.1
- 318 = 1.07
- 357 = 1.02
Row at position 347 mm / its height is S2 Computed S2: 0.784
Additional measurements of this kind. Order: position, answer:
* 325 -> 1.09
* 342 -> 0.995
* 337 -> 1.11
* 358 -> 1.05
